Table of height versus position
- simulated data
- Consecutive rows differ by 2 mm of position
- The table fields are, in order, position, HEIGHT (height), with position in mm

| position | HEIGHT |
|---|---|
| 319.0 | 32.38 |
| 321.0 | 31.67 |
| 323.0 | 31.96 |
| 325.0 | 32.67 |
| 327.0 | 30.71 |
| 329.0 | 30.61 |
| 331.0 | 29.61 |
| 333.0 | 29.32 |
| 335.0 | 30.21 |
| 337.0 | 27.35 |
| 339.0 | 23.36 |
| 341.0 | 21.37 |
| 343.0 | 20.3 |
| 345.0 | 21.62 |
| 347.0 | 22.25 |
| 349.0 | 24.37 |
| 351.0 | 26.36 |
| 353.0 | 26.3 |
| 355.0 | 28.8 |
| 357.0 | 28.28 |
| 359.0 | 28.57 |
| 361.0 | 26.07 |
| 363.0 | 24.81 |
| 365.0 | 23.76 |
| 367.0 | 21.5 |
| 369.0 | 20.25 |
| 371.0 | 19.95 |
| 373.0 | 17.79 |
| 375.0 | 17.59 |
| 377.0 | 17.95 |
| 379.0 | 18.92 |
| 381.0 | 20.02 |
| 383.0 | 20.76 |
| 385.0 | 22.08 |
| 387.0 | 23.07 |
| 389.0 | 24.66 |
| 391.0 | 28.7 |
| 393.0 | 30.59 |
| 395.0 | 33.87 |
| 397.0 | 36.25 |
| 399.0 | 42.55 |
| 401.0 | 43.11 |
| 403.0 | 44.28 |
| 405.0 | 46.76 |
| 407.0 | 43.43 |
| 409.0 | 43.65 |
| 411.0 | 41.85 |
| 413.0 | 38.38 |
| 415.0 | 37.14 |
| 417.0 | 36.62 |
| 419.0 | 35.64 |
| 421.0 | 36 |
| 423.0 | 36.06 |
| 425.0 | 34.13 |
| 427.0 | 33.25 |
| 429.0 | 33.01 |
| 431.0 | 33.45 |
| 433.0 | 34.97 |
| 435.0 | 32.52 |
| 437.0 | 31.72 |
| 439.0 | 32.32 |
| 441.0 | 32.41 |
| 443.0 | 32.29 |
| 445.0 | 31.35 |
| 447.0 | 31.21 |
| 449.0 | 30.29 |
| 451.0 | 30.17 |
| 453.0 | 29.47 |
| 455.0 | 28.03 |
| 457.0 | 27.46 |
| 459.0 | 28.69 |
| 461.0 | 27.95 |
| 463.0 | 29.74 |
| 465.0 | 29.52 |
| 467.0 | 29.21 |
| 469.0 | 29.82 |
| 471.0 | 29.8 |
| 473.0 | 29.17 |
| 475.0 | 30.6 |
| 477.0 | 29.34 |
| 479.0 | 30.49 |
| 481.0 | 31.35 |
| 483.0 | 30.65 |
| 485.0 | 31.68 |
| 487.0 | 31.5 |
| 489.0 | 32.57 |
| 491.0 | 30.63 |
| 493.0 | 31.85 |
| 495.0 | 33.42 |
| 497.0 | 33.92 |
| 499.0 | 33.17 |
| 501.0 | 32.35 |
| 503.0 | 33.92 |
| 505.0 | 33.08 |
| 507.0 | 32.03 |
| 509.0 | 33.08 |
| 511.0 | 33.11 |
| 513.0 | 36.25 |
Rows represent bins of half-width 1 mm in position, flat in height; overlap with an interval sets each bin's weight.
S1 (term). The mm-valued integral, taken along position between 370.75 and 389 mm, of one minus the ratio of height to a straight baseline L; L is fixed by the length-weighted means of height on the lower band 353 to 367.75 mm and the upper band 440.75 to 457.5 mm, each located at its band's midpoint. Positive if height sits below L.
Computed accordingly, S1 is 4.7 mm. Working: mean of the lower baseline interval 26.1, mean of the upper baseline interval 30.3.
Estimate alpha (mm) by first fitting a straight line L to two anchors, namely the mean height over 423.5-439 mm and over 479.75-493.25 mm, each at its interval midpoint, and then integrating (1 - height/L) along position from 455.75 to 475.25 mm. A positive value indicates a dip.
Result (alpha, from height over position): 1.8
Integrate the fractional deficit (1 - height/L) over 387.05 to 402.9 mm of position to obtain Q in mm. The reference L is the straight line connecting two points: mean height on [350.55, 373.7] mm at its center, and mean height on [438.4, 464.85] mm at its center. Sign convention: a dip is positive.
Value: -4.5 mm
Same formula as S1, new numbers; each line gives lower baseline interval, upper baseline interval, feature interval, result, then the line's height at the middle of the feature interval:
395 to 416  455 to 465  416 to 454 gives 1.5 mm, 34.4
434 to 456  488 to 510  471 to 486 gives 0.8 mm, 32.1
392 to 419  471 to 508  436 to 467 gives 4.6 mm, 35.3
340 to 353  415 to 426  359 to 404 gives 4.6 mm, 29.1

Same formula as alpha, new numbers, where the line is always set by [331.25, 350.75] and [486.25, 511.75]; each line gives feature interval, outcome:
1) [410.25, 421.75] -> -3.7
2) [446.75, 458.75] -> 0.4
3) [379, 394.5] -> 1.6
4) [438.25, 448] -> -0.7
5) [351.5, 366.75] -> -0.5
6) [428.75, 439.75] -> -1.3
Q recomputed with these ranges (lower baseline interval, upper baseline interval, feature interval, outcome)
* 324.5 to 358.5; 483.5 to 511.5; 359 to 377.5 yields 4.05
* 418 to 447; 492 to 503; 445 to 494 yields 4.61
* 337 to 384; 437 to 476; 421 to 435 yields -3.17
